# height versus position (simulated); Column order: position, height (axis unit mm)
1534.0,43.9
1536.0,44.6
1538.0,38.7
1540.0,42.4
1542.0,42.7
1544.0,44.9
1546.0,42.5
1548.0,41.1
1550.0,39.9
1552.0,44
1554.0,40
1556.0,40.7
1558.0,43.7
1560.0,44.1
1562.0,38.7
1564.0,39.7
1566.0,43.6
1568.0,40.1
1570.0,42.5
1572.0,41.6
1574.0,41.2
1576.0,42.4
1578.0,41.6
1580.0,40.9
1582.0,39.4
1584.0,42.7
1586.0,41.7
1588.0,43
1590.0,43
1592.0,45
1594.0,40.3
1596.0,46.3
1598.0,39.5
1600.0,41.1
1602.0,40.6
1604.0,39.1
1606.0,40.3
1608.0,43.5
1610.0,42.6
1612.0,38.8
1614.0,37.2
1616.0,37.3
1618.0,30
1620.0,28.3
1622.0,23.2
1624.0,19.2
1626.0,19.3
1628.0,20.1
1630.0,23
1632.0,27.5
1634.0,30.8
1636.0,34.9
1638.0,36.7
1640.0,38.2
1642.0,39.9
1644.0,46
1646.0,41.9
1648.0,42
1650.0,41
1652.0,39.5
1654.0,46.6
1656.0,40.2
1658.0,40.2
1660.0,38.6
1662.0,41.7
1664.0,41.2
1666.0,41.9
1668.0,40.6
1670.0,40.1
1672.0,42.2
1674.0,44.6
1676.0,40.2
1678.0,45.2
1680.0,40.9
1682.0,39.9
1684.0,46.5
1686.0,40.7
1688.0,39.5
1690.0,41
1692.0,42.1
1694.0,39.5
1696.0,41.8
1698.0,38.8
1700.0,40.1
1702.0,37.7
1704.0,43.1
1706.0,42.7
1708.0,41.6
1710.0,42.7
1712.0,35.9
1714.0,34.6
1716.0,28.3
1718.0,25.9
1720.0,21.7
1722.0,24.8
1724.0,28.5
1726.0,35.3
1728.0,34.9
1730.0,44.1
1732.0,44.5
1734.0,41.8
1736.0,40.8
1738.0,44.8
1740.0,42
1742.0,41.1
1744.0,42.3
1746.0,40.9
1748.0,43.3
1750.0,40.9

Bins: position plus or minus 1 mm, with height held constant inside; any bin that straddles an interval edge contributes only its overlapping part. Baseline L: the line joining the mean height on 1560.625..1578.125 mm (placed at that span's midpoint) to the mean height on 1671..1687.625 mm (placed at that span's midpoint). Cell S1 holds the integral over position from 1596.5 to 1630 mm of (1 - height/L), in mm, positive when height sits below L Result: 6.5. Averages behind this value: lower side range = 41.3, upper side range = 42.4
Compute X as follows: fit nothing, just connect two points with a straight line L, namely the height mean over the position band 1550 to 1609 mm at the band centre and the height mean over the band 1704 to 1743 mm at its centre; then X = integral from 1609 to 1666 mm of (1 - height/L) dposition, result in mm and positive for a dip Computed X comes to 6.2 mm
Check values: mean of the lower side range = 41.7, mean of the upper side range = 36.8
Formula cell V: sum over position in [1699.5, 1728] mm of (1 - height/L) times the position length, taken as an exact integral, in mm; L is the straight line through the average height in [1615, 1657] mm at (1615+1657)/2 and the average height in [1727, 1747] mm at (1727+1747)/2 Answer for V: 3.8 mm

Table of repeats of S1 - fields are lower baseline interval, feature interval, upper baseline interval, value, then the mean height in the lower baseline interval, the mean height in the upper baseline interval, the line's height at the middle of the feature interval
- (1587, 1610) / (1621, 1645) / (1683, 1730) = 6.2 mm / 42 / 37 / 40.4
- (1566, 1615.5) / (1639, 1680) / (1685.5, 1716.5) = -1.3 mm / 41.4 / 39.5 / 40.3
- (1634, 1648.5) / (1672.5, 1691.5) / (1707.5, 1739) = -2.4 mm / 39.2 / 35.5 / 37.4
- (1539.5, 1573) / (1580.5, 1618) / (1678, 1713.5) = 0.6 mm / 41.9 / 40.9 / 41.6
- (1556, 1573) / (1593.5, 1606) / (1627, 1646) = -1.1 mm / 41.7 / 33.5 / 37.7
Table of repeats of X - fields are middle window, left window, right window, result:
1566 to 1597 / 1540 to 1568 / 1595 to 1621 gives -1.4 mm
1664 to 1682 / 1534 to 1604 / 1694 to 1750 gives -1.2 mm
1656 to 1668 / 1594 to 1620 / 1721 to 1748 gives -0.5 mm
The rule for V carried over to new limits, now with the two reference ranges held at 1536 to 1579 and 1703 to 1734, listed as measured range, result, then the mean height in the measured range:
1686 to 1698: -1.4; 40.6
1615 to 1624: 2.5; 28.5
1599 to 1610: -0.3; 41.1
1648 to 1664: -1.4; 41.2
